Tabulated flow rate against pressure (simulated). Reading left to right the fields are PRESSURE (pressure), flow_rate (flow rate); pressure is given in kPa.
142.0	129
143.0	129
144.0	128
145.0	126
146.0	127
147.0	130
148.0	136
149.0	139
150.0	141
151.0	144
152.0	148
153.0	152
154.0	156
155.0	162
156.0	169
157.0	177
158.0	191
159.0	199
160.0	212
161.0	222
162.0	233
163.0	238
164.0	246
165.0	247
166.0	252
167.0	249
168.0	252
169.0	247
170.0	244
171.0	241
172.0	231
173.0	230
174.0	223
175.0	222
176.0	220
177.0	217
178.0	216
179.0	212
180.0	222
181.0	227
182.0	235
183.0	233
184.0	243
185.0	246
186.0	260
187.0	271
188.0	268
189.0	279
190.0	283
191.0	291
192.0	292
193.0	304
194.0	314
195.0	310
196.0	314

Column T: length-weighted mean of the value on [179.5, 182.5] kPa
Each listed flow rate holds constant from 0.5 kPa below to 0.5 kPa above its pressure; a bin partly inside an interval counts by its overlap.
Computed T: 228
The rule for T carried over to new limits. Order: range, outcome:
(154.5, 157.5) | 169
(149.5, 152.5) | 144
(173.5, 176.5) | 222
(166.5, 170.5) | 248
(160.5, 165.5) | 237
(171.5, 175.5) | 226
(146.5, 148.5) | 133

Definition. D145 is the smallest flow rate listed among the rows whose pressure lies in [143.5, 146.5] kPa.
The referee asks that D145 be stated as 126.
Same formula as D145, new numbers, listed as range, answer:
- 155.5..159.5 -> 169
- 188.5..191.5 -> 279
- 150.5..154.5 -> 144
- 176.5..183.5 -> 212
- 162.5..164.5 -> 238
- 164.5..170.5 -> 244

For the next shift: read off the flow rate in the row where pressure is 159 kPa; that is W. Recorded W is 199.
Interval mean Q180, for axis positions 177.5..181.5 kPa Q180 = 219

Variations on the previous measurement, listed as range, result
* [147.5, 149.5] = 138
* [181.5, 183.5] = 234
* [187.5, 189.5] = 274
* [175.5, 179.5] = 216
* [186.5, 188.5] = 270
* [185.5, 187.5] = 266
